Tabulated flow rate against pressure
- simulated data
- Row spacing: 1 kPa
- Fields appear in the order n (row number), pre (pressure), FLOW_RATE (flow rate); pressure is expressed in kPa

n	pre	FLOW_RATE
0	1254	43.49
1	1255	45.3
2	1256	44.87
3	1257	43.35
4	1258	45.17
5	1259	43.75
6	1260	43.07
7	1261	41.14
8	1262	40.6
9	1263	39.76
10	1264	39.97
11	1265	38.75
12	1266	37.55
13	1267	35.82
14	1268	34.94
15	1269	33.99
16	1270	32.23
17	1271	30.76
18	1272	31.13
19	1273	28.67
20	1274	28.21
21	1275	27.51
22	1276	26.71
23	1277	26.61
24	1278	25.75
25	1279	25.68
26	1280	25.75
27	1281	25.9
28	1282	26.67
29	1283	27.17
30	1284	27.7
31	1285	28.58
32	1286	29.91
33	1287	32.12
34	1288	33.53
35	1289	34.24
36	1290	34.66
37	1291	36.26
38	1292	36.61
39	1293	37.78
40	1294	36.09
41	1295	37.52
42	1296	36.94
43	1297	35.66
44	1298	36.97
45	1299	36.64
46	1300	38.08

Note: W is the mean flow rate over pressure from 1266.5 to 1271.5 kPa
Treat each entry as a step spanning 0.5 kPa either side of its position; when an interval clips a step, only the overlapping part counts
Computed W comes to 33.5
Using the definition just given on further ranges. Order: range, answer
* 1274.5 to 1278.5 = 26.6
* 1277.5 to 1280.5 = 25.7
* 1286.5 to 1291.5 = 34.2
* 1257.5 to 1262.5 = 42.7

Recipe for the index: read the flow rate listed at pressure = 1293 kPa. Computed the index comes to 37.78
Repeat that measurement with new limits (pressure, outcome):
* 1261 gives 41.14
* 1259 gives 43.75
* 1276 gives 26.71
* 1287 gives 32.12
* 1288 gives 33.53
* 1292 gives 36.61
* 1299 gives 36.64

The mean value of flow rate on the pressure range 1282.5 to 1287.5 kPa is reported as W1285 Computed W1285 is 29.1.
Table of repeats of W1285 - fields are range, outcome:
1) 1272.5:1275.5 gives 28.1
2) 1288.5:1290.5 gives 34.5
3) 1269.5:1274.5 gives 30.2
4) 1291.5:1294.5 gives 36.8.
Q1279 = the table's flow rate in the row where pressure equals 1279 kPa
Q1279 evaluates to 25.68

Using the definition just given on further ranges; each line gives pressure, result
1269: 33.99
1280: 25.75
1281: 25.9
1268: 34.94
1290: 34.66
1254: 43.49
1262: 40.6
